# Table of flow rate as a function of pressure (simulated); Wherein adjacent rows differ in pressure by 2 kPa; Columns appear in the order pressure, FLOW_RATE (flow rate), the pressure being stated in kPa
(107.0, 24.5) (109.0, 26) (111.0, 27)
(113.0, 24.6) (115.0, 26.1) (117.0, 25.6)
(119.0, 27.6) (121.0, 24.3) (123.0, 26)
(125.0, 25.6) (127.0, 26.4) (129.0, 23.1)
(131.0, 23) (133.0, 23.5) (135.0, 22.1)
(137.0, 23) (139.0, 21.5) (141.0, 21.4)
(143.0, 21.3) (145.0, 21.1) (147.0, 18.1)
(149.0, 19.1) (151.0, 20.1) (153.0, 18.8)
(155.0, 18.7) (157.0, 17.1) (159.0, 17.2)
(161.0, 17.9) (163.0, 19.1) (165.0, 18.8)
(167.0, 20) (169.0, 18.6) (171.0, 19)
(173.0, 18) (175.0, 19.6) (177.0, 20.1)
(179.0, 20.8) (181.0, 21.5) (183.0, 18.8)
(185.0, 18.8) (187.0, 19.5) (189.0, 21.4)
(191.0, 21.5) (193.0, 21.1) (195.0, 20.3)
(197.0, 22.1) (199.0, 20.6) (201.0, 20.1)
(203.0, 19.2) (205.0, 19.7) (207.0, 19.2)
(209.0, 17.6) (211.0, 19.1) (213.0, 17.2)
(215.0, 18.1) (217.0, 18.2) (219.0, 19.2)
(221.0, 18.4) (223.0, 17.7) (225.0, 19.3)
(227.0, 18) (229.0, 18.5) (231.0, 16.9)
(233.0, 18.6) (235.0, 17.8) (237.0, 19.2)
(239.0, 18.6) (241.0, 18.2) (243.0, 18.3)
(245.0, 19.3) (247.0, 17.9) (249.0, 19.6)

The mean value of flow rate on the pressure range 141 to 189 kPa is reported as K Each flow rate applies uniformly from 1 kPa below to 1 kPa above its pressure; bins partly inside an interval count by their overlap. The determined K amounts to 19.3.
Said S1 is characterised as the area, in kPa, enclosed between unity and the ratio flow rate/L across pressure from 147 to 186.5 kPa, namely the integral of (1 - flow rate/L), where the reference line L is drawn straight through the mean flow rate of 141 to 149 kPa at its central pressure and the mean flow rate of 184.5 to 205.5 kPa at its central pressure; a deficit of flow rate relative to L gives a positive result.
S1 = 2.5 kPa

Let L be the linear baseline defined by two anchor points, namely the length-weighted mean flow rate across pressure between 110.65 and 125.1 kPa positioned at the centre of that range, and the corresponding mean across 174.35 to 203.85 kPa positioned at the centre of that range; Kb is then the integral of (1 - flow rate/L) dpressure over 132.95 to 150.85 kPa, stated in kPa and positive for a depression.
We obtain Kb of 2.2 kPa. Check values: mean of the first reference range 25.8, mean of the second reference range 20.4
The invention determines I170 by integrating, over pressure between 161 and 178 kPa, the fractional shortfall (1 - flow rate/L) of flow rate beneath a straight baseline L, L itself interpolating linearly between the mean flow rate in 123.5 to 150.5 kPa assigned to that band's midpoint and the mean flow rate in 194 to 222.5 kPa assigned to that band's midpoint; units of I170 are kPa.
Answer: 1.5 kPa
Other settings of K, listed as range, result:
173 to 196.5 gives 20.2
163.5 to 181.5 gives 19.5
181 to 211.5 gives 20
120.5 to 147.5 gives 22.9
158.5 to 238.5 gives 19.2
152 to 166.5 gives 18.3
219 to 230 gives 18.5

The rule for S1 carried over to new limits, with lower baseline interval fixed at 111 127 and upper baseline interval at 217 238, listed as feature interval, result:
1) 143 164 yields 4.13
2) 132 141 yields 0.81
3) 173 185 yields 1.01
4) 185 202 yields -0.02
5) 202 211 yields 0.39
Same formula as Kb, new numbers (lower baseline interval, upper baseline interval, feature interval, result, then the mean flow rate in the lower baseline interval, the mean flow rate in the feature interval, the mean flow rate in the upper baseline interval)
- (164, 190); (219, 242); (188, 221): -1.2 kPa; 19.6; 19.6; 18.3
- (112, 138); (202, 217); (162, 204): 1.0 kPa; 24.7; 19.9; 18.6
